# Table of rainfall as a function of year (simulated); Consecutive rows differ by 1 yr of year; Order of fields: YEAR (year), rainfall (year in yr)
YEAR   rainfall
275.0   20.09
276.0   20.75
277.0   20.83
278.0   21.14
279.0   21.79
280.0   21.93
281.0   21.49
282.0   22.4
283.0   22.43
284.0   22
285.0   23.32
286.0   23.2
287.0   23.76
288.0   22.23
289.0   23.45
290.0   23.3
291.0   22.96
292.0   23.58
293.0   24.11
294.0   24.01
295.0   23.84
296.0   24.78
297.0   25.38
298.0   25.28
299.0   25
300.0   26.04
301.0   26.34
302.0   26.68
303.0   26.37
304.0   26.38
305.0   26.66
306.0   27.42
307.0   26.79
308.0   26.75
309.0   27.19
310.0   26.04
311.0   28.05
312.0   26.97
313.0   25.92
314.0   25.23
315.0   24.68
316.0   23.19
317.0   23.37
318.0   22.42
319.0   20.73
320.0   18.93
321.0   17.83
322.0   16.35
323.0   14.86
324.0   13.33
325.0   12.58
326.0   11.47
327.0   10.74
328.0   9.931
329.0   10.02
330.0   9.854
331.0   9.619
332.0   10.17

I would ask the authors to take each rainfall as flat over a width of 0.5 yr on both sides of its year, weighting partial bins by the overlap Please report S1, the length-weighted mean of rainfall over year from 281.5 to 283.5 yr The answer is 22.4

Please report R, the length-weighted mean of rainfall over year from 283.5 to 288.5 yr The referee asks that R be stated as 22.9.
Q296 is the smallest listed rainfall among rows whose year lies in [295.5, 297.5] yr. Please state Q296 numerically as 24.78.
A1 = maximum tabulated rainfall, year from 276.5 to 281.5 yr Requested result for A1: 21.93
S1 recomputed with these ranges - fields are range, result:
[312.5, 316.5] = 24.8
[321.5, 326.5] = 13.7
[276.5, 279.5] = 21.3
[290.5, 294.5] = 23.7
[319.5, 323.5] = 17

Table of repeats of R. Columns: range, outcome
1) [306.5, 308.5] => 26.8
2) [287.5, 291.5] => 23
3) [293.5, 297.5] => 24.5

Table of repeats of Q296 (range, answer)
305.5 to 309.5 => 26.75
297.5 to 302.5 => 25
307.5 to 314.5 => 25.23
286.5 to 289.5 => 22.23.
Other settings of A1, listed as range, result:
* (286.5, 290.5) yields 23.76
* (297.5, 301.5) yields 26.34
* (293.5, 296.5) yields 24.78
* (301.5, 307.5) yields 27.42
